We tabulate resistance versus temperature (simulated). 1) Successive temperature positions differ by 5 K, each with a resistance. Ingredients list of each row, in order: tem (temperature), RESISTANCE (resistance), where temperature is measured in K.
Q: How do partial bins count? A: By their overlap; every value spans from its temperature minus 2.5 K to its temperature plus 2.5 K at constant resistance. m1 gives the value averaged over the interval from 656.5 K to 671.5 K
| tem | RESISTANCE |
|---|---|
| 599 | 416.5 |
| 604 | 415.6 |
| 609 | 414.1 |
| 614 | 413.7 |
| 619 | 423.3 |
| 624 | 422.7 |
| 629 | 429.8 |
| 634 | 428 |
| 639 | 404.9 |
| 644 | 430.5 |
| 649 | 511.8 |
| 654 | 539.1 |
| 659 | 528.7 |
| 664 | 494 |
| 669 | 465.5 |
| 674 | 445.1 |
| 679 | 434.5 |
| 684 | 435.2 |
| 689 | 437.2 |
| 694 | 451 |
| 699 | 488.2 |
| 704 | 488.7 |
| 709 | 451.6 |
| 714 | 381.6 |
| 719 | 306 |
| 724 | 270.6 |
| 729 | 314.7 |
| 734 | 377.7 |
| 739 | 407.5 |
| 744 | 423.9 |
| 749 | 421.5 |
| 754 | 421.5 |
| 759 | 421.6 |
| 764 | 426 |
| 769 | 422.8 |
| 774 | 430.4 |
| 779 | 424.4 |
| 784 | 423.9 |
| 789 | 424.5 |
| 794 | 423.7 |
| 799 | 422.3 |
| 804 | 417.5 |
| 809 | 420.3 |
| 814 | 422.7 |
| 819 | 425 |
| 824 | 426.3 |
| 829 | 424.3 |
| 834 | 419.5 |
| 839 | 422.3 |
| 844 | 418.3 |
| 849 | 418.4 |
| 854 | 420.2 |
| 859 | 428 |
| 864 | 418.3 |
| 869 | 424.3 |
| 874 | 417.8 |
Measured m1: 496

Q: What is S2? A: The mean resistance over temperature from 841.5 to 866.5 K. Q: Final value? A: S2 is 421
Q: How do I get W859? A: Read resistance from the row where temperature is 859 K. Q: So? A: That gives 428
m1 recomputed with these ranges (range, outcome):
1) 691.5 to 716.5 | 452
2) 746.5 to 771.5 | 423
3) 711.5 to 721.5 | 344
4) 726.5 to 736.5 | 346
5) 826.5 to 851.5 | 421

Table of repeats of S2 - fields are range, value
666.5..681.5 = 448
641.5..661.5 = 503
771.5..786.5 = 426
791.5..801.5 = 423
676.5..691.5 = 436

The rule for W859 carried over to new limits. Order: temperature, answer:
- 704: 488.7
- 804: 417.5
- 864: 418.3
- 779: 424.4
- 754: 421.5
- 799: 422.3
